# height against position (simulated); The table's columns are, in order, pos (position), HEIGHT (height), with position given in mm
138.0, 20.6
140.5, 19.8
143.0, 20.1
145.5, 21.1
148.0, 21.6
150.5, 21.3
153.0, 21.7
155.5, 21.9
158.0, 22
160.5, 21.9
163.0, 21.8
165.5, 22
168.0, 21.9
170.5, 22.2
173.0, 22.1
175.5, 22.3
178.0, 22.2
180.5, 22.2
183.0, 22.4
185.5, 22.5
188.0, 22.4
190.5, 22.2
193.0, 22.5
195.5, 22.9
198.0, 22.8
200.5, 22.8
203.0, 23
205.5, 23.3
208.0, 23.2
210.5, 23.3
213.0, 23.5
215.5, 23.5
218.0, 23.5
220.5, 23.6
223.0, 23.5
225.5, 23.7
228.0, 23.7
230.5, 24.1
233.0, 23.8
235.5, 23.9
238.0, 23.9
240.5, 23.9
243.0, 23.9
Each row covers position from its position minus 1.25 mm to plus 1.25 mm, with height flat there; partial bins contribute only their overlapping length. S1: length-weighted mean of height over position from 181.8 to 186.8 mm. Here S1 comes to 22.4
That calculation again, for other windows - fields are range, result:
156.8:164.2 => 21.9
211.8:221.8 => 23.5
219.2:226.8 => 23.6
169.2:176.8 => 22.2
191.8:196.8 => 22.7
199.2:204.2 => 22.9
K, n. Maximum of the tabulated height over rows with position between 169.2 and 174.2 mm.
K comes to 22.2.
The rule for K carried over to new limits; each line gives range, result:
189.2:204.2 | 23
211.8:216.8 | 23.5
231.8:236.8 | 23.9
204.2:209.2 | 23.3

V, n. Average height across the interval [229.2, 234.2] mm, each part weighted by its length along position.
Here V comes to 23.9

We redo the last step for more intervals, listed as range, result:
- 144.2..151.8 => 21.3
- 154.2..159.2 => 21.9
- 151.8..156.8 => 21.8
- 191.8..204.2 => 22.8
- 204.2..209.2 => 23.2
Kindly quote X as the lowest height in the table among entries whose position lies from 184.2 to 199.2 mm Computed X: 22.2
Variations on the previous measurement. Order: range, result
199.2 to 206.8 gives 22.8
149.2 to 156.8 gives 21.3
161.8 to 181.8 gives 21.8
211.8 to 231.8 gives 23.5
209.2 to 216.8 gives 23.3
